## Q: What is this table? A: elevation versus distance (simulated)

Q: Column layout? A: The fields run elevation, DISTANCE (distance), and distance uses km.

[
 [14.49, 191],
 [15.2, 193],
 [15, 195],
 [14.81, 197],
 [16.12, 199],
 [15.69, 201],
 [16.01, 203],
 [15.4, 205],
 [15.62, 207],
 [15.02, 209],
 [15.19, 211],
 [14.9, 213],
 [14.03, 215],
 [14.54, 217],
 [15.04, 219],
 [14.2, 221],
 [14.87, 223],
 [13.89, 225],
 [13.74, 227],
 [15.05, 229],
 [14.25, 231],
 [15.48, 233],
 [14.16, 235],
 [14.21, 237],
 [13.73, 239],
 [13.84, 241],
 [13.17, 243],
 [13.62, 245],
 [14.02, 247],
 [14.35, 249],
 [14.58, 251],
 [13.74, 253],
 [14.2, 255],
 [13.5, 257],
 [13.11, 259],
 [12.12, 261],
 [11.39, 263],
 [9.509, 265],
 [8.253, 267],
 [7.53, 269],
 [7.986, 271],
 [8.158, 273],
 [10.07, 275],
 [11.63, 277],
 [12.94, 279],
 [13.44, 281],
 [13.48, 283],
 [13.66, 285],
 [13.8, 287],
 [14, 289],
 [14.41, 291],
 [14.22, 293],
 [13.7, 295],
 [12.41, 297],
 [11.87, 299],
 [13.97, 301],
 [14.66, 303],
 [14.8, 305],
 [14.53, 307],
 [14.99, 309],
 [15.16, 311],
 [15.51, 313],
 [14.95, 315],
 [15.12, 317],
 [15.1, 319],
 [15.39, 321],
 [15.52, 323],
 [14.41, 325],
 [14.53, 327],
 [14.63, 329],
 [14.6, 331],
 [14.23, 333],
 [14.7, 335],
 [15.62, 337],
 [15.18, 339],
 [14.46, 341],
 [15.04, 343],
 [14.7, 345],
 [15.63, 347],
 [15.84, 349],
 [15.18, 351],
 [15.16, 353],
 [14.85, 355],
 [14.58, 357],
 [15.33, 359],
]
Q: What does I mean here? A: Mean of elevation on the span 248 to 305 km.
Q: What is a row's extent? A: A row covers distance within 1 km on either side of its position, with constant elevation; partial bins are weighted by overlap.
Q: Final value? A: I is 12.4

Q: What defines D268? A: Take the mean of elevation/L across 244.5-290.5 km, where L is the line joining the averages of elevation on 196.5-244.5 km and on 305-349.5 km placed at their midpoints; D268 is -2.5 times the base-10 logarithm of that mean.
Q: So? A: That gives 0.22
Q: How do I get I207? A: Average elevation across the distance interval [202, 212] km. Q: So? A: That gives 15.4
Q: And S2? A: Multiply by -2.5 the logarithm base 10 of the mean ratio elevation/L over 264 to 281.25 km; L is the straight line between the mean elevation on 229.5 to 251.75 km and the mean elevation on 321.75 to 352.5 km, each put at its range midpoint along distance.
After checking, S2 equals 0.42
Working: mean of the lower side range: 14.1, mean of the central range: 9.79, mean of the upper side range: 15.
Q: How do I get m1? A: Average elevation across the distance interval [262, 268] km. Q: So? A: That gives 9.72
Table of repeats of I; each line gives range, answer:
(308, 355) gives 15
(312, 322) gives 15.2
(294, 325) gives 14.5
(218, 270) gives 13.3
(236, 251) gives 13.9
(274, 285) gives 12.4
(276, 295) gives 13.5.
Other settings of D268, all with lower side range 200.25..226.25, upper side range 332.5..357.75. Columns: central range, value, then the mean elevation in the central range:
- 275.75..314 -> 0.09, 13.8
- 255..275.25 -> 0.40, 10.4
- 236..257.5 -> 0.08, 13.9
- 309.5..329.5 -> 0.00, 15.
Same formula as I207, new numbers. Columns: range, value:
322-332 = 14.7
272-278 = 9.95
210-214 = 15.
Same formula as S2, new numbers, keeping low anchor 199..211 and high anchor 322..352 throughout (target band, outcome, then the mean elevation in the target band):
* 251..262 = 0.14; 13.4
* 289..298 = 0.11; 13.7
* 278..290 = 0.12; 13.6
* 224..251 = 0.09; 14.1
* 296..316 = 0.06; 14.3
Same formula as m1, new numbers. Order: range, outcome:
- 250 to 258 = 14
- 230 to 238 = 14.5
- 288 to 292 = 14.2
